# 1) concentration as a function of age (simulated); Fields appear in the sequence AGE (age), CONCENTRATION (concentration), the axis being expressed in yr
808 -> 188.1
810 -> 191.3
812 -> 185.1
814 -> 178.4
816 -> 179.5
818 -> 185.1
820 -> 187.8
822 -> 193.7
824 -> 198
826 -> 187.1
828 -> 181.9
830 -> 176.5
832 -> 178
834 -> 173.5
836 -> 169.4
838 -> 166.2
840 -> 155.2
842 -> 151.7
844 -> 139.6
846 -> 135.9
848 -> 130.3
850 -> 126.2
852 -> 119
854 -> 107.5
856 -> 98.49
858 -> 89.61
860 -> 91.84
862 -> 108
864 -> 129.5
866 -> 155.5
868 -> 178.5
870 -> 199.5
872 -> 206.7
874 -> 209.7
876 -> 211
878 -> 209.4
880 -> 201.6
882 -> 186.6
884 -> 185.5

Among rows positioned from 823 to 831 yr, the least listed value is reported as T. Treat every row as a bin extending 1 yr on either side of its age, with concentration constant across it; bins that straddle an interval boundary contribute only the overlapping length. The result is 176.5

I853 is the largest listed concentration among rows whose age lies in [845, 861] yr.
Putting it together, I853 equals 135.9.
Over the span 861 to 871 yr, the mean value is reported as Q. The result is 154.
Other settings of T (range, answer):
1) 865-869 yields 155.5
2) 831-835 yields 173.5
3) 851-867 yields 89.61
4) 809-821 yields 178.4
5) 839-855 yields 107.5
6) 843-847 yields 135.9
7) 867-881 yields 178.5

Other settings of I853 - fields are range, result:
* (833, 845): 173.5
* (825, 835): 187.1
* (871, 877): 211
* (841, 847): 151.7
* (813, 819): 185.1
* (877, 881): 209.4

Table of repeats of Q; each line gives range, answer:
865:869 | 167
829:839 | 173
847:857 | 116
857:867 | 115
